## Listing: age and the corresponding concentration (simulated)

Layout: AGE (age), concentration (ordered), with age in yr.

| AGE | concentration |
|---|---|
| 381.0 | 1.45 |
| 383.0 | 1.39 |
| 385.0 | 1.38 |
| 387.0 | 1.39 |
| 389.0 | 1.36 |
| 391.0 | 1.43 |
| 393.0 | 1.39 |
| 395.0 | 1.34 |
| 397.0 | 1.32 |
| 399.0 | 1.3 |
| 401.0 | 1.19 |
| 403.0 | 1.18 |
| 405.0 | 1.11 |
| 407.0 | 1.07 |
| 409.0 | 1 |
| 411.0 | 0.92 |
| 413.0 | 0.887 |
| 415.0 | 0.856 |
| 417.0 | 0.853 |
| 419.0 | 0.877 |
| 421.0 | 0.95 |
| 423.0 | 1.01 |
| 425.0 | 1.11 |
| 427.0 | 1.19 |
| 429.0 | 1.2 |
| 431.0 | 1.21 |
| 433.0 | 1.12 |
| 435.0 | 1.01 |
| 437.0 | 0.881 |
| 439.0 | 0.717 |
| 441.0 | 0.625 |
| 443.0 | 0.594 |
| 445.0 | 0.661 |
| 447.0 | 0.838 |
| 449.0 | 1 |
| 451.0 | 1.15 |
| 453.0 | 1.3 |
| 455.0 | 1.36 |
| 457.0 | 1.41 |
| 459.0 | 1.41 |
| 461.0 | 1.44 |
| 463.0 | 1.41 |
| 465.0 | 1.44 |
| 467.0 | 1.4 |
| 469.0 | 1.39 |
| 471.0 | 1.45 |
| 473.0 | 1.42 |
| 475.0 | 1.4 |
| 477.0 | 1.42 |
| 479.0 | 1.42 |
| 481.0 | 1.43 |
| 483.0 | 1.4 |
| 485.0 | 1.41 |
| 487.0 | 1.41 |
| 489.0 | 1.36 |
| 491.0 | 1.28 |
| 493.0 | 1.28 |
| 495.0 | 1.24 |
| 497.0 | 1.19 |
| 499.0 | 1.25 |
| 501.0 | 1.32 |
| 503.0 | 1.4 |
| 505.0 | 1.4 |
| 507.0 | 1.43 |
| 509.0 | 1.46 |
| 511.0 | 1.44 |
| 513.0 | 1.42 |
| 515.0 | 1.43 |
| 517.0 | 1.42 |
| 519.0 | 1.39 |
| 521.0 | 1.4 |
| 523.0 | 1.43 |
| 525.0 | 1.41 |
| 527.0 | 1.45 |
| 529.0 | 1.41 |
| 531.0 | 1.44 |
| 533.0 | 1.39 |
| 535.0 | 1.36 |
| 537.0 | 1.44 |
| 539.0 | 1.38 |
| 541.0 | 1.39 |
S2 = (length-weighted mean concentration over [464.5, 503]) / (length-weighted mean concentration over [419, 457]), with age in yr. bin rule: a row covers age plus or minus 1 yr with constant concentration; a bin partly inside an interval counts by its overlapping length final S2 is 1.36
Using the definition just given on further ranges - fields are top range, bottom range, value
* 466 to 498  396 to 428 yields 1.30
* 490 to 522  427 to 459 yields 1.33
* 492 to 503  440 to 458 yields 1.28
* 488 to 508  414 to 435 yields 1.27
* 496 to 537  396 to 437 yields 1.31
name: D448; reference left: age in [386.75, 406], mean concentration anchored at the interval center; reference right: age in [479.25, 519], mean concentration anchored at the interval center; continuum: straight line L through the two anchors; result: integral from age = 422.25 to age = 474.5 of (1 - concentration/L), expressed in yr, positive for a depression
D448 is 7.3 yr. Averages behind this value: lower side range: 1.3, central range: 1.15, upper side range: 1.37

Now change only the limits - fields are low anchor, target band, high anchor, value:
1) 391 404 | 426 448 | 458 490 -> 7.2 yr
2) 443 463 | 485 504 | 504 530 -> 0.3 yr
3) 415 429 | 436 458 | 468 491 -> 4.2 yr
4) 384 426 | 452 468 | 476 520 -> -1.5 yr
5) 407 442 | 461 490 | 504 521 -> -4.3 yr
